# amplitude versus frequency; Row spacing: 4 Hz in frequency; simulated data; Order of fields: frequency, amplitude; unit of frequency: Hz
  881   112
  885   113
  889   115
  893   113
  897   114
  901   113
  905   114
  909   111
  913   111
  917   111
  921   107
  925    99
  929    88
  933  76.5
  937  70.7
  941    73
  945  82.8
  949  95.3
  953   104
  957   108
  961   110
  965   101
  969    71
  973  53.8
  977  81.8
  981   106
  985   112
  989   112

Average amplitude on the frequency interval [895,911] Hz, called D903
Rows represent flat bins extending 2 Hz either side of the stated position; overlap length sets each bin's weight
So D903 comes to 113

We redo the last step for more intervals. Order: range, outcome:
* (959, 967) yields 106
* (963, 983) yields 82.7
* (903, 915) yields 112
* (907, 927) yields 108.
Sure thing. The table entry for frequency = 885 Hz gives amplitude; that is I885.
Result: 113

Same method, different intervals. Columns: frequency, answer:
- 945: 82.8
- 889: 115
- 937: 70.7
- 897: 114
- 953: 104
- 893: 113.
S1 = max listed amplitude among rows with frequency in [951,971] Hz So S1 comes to 110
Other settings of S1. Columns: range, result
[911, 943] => 111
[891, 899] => 114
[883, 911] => 115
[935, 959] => 108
